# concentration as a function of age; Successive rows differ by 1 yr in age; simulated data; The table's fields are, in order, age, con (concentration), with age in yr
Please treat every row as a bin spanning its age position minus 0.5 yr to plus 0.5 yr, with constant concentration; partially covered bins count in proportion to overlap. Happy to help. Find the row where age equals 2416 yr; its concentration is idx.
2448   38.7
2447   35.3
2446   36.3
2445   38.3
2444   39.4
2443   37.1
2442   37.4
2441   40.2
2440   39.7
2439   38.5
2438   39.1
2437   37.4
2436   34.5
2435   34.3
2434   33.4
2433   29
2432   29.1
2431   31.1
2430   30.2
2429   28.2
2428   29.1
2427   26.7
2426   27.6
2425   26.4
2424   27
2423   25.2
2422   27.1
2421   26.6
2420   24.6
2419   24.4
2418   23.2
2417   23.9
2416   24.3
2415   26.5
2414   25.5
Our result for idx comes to 24.3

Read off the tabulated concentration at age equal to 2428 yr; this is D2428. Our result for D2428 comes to 29.1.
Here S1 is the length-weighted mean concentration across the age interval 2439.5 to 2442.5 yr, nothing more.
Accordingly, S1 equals 39.1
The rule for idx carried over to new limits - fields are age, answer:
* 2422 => 27.1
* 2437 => 37.4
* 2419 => 24.4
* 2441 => 40.2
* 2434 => 33.4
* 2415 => 26.5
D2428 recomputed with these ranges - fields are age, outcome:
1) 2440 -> 39.7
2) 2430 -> 30.2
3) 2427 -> 26.7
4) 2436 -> 34.5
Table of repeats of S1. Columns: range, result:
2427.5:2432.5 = 29.5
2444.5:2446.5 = 37.3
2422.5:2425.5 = 26.2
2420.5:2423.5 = 26.3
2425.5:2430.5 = 28.4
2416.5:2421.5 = 24.5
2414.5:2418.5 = 24.5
